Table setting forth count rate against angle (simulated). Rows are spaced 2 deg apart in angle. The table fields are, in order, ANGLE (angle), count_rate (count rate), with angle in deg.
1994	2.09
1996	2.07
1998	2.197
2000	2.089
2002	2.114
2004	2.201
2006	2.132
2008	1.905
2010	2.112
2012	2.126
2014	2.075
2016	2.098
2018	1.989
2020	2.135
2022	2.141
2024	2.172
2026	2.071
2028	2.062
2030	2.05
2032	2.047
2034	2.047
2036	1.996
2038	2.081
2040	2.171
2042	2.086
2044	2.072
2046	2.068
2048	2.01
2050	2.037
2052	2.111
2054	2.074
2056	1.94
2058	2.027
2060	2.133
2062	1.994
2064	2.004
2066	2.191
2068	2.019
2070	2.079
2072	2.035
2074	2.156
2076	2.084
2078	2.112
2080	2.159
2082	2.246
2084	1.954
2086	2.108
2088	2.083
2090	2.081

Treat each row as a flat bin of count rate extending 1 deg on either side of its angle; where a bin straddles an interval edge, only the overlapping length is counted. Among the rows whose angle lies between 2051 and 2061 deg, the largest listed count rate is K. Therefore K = 2.133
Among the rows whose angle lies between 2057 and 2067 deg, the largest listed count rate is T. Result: 2.191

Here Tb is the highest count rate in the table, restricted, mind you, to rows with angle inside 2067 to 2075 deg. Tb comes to 2.156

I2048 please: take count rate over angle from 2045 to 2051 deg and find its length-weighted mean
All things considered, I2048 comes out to 2.04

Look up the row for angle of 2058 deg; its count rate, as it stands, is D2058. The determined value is 2.027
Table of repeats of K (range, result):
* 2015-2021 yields 2.135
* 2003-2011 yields 2.201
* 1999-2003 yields 2.114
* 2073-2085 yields 2.246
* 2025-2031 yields 2.071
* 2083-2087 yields 2.108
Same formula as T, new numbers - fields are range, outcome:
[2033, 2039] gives 2.081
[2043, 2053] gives 2.111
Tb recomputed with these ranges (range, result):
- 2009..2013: 2.126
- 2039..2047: 2.171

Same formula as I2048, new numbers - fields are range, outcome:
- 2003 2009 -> 2.08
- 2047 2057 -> 2.03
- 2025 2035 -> 2.06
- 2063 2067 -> 2.1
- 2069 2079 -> 2.09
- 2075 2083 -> 2.15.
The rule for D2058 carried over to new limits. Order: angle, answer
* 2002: 2.114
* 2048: 2.01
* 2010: 2.112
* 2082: 2.246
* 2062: 1.994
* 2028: 2.062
